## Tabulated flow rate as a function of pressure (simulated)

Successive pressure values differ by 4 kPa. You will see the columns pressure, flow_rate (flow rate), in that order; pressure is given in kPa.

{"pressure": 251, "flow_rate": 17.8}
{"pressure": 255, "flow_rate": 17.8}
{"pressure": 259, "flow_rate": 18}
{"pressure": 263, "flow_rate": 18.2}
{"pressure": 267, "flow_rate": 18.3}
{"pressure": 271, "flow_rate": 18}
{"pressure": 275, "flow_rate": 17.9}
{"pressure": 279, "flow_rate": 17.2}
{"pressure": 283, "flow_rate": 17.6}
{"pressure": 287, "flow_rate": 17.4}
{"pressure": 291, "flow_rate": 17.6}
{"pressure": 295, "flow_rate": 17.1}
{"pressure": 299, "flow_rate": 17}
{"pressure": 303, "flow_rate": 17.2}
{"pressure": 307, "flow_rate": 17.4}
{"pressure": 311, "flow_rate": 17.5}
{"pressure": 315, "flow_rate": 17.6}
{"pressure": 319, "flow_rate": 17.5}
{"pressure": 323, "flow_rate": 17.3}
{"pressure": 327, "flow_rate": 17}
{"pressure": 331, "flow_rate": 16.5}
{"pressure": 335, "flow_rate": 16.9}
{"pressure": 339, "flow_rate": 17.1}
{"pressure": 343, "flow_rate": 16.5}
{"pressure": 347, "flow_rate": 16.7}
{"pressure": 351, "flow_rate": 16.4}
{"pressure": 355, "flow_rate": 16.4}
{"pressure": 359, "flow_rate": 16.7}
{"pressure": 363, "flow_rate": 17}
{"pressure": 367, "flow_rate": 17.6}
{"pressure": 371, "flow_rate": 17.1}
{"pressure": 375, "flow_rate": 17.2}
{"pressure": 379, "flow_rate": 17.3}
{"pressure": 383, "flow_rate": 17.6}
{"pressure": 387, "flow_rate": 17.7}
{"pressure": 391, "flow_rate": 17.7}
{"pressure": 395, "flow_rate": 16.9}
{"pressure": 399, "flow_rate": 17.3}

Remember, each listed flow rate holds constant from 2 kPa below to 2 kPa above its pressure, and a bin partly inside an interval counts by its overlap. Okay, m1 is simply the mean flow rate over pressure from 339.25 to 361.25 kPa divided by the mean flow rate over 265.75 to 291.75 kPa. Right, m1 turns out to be 0.94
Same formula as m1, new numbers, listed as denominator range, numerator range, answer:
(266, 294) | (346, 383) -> 0.96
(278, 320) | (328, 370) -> 0.97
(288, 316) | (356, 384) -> 0.99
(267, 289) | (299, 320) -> 0.98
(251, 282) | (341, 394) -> 0.95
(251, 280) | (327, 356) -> 0.93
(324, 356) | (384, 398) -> 1.04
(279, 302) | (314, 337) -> 0.99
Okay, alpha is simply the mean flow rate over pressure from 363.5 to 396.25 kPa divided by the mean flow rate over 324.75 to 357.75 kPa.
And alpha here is 1.04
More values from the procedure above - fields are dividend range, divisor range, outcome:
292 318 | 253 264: 0.96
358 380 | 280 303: 0.99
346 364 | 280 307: 0.96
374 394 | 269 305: 1.00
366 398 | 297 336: 1.01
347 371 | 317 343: 0.99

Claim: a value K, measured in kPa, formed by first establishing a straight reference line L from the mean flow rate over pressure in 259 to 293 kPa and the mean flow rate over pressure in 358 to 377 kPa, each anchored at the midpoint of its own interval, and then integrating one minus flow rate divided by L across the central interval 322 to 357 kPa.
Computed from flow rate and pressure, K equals 1.2 kPa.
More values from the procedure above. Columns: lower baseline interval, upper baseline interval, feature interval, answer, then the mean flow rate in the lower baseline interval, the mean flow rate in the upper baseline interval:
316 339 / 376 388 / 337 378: 1.00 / 17.1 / 17.5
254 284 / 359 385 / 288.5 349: 1.56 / 17.9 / 17.3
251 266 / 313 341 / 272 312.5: 0.38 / 18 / 17.1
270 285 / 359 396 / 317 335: 0.45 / 17.7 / 17.3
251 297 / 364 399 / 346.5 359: 0.69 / 17.7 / 17.4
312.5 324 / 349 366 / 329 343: 0.27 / 17.5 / 16.7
